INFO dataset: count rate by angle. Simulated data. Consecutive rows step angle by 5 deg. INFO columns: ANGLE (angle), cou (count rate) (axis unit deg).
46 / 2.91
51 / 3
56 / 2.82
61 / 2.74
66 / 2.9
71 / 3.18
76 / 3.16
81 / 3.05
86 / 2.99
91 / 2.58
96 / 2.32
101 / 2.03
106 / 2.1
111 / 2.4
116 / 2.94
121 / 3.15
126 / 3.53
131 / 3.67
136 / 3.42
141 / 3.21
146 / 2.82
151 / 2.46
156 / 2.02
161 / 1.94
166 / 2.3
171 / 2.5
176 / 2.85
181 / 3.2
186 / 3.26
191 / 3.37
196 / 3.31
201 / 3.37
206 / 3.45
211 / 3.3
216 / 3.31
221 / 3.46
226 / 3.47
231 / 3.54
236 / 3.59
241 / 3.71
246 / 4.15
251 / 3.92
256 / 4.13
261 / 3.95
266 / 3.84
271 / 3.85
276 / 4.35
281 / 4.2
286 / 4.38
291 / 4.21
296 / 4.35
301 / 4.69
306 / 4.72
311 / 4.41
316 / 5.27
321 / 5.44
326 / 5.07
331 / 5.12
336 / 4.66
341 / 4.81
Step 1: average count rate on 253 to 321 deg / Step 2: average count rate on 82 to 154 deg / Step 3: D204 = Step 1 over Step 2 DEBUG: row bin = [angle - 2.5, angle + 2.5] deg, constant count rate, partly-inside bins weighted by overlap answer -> 1.55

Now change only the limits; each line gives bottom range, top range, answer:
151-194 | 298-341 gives 1.84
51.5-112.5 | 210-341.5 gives 1.56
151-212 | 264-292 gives 1.44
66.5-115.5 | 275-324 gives 1.73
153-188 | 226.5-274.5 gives 1.50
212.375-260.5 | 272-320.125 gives 1.22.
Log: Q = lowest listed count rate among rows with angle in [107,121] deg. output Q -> 2.4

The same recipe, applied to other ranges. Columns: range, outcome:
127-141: 3.21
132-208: 1.94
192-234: 3.3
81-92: 2.58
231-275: 3.54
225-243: 3.47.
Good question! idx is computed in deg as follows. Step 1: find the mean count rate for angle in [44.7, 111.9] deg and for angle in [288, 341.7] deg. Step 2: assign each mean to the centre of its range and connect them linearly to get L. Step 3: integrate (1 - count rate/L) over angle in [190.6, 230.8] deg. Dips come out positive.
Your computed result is 5.11 deg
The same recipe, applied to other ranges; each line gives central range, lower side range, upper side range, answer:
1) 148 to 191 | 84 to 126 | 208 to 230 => 6.4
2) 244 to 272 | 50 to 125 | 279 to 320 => 1.6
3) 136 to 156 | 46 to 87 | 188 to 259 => 2.9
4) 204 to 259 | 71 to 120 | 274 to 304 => 3.2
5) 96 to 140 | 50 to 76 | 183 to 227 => 3.3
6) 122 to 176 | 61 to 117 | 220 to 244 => 4.3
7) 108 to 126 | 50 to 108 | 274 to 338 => 1.0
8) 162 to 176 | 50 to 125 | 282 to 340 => 4.3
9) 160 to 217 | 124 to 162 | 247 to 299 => 5.4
